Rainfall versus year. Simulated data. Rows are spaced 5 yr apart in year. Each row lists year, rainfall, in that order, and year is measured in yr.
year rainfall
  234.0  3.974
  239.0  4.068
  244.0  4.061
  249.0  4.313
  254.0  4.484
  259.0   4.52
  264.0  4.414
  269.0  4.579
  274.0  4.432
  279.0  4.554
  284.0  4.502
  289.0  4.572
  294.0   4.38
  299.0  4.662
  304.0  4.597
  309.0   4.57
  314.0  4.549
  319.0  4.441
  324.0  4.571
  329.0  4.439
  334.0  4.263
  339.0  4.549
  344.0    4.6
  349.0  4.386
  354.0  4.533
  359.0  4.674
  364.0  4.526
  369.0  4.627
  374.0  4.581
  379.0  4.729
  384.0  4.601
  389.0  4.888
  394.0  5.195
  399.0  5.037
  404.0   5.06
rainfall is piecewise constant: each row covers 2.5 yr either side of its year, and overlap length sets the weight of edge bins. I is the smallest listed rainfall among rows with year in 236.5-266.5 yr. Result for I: 4.061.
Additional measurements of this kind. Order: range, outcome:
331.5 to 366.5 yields 4.263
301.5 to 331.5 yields 4.439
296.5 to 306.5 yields 4.597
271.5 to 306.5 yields 4.38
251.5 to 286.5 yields 4.414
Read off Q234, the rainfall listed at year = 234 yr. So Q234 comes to 3.974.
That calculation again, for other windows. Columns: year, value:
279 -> 4.554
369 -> 4.627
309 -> 4.57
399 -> 5.037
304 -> 4.597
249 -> 4.313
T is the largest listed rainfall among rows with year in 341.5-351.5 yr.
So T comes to 4.6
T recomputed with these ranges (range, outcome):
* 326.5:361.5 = 4.674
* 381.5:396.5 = 5.195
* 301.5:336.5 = 4.597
